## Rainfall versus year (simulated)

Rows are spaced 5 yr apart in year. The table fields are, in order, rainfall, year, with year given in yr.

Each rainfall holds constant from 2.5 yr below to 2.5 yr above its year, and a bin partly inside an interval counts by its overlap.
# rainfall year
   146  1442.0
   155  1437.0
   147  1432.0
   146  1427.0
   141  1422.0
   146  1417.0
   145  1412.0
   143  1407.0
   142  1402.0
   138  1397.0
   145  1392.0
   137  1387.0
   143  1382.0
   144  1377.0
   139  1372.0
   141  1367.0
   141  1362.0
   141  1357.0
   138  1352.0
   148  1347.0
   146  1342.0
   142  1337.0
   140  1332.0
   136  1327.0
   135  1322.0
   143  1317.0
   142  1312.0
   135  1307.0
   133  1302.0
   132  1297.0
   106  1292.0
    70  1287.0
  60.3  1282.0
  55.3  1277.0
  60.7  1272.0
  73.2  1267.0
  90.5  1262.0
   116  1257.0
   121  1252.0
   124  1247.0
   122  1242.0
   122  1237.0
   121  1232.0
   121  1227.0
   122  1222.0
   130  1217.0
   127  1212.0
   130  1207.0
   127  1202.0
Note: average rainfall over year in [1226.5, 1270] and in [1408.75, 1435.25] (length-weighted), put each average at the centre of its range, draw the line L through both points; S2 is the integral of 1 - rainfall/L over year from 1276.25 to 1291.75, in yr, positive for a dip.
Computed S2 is 6.5 yr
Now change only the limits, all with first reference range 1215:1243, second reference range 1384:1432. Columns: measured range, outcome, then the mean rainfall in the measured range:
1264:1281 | 8.5 yr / 63.6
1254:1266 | 2.5 yr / 100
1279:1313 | 5.6 yr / 109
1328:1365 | -1.6 yr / 142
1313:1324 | -0.6 yr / 140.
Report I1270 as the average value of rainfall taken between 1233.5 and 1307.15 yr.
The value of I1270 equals 101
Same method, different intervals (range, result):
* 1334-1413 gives 142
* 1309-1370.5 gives 141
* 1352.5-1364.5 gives 140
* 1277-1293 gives 72.5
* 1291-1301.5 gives 124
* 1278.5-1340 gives 122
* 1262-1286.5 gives 65.9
